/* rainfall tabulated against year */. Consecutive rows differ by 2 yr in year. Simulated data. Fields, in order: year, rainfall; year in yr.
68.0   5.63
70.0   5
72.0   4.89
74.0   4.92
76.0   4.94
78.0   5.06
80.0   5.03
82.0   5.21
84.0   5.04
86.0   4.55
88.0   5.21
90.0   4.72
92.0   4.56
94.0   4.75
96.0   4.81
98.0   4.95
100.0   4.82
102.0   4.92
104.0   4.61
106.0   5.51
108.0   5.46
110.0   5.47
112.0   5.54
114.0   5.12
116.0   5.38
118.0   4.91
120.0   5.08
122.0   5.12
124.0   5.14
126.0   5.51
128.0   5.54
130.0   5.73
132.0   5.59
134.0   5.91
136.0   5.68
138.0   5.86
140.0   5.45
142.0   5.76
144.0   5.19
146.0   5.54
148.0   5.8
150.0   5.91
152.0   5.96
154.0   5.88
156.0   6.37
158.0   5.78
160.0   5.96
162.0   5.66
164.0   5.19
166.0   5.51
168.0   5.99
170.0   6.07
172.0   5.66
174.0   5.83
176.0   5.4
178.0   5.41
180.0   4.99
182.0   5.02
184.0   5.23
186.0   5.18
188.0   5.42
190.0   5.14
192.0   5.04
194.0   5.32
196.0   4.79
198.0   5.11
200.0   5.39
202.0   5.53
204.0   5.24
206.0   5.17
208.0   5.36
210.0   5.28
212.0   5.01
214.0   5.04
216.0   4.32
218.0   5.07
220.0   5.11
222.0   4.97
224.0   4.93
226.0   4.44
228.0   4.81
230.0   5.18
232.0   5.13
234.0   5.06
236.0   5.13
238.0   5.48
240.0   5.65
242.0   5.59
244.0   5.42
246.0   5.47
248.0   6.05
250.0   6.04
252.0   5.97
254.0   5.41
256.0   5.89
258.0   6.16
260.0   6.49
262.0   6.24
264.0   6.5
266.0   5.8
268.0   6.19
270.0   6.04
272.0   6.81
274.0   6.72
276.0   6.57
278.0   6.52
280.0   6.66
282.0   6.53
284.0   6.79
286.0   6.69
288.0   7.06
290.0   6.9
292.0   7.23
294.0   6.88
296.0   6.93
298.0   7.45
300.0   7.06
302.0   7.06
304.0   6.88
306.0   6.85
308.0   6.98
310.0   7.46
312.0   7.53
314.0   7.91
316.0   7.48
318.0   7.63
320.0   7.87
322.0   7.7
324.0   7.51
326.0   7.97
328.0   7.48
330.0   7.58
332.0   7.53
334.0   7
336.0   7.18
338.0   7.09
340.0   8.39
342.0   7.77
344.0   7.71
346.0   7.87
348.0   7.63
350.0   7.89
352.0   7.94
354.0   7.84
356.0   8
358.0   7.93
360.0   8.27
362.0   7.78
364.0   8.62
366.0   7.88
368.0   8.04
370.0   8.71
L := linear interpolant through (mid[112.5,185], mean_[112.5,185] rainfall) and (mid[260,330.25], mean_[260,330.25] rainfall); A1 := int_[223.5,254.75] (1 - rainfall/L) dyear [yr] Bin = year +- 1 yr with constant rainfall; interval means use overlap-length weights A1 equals 5.3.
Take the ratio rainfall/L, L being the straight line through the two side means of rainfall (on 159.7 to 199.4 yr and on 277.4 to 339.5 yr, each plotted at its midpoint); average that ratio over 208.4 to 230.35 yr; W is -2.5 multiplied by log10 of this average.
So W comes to 0.20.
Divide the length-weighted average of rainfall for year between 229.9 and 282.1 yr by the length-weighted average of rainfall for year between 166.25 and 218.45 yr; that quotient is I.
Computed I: 1.13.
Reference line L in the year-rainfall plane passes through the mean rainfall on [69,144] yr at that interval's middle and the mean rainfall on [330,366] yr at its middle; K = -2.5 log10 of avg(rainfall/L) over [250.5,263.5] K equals 0.13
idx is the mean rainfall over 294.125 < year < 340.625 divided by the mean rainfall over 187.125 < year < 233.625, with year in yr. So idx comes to 1.46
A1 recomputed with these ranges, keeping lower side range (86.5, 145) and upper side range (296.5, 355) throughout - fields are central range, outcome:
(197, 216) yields 3.2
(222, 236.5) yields 3.4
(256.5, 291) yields 2.3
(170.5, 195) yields 2.7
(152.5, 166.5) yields -0.2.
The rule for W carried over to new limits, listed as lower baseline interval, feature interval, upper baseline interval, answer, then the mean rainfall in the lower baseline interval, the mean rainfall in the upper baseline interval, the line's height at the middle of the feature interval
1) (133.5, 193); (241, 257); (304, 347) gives 0.16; 5.59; 7.53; 6.62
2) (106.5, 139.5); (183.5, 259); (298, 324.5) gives 0.22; 5.44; 7.38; 6.45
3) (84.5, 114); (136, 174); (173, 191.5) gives -0.11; 5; 5.28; 5.19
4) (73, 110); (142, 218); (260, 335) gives 0.08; 4.96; 7.02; 5.85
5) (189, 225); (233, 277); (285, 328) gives 0.04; 5.1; 7.29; 6.16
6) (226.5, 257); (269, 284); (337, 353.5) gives -0.05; 5.47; 7.79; 6.25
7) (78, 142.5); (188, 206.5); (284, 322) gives 0.17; 5.21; 7.22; 6.12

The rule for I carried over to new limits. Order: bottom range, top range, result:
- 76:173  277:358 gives 1.37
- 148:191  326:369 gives 1.39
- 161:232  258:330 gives 1.34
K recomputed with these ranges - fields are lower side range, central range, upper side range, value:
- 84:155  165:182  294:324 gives 0.059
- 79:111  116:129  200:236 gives -0.050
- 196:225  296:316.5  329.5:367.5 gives -0.042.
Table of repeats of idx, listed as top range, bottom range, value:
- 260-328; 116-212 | 1.28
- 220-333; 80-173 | 1.20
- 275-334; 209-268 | 1.32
